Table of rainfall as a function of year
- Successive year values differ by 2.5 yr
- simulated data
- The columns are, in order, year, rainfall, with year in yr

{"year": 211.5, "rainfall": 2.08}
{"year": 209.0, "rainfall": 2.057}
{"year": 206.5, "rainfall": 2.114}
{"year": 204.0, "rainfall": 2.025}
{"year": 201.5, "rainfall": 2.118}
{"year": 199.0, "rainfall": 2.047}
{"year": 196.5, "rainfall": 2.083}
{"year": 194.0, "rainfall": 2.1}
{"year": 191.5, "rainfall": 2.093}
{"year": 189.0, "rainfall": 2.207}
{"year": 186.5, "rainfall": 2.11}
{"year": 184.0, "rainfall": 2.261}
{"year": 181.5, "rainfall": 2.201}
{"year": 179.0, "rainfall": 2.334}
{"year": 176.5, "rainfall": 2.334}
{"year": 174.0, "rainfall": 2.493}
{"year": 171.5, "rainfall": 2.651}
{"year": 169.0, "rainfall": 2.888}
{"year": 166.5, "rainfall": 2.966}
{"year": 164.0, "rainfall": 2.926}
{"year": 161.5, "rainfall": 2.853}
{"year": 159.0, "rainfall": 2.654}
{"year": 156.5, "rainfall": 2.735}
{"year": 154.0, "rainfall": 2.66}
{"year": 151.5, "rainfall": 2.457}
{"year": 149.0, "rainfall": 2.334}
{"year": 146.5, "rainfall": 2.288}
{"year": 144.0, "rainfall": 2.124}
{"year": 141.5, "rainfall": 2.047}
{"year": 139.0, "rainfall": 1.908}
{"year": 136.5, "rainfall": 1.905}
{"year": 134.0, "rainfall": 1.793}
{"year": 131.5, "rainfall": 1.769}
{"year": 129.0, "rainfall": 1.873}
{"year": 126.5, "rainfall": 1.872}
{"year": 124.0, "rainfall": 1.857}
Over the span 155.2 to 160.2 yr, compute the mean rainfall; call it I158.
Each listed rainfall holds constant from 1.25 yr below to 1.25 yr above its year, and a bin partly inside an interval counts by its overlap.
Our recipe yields 2.69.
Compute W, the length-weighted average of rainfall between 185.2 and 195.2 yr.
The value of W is 2.13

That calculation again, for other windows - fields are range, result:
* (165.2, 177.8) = 2.67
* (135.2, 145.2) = 1.99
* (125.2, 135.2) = 1.83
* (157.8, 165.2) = 2.81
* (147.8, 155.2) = 2.48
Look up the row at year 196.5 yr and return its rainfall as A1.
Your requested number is 2.083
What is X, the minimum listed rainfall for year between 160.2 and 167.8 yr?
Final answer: 2.853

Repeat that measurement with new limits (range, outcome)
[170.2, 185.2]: 2.201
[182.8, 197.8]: 2.083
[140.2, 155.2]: 2.047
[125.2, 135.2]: 1.769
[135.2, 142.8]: 1.905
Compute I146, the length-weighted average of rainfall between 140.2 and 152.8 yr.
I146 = 2.25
